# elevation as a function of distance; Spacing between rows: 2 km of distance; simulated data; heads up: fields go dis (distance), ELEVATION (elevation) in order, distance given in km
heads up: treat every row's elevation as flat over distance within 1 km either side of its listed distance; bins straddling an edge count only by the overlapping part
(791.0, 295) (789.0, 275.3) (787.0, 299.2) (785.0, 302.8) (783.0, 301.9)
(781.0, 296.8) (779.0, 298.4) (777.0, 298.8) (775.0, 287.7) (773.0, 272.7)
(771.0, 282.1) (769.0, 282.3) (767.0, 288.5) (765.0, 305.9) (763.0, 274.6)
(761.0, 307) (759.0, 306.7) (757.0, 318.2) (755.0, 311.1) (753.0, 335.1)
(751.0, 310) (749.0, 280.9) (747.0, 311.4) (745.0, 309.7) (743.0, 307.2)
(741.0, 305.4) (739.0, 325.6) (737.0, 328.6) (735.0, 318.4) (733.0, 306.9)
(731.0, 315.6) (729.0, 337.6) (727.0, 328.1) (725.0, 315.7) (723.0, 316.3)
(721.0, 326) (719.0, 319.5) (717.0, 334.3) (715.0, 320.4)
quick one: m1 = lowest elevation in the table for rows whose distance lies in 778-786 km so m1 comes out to 296.8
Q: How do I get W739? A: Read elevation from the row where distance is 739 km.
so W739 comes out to 325.6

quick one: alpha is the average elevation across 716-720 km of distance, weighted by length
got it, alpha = 327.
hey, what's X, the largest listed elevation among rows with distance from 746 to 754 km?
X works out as 335.1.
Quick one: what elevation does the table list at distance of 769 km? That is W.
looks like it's 282.3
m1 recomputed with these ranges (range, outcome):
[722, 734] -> 306.9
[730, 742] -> 305.4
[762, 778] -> 272.7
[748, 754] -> 280.9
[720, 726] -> 315.7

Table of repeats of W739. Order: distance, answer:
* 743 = 307.2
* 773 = 272.7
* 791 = 295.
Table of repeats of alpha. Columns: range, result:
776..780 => 299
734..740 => 324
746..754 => 309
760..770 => 292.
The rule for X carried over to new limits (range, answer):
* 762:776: 305.9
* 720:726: 326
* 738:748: 325.6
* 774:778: 298.8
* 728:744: 337.6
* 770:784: 301.9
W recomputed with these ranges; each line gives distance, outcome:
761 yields 307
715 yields 320.4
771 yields 282.1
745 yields 309.7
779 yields 298.4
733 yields 306.9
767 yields 288.5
